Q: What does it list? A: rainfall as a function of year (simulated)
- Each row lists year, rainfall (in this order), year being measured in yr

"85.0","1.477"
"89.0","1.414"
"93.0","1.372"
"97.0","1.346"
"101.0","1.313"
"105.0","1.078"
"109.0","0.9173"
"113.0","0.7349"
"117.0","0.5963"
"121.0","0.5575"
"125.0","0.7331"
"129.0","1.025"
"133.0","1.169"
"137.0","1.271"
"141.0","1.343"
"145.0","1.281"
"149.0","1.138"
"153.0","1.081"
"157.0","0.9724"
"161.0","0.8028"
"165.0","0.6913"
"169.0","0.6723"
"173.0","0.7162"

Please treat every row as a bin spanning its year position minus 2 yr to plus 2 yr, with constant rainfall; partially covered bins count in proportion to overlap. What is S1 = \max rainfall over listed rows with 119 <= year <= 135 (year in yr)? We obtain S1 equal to 1.169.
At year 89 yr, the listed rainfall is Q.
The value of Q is 1.414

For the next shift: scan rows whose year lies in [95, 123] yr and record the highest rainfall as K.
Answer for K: 1.346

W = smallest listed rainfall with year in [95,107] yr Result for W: 1.078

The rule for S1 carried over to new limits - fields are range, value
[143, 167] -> 1.281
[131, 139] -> 1.271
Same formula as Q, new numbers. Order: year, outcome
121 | 0.5575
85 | 1.477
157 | 0.9724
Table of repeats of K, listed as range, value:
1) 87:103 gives 1.414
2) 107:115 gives 0.9173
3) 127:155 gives 1.343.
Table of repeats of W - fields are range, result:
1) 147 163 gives 0.8028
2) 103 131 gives 0.5575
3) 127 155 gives 1.025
